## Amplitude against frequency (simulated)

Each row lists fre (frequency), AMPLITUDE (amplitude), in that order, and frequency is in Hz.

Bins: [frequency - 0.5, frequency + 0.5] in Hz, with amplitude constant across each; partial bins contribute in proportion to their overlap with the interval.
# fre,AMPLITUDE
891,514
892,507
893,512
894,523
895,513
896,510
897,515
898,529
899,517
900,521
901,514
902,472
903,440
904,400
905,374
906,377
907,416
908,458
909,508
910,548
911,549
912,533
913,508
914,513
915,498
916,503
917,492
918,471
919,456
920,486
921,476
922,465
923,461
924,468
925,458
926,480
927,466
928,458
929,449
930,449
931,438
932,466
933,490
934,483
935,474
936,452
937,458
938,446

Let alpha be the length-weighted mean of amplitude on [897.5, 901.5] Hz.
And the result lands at 520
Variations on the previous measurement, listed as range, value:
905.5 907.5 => 396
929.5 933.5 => 461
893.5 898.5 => 518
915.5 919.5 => 480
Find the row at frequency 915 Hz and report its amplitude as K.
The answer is 498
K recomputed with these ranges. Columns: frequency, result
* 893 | 512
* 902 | 472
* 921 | 476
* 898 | 529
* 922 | 465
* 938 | 446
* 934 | 483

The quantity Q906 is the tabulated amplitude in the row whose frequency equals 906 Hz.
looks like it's 377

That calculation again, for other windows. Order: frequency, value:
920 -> 486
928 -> 458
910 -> 548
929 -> 449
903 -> 440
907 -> 416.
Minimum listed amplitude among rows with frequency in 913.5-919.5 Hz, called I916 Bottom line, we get 456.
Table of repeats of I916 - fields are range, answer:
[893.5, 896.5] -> 510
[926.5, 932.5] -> 438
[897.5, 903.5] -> 440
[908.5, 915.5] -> 498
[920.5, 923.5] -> 461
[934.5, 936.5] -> 452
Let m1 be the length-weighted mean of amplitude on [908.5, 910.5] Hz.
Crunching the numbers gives 528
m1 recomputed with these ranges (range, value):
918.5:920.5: 471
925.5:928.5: 468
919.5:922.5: 476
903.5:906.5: 384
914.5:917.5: 498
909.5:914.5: 530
